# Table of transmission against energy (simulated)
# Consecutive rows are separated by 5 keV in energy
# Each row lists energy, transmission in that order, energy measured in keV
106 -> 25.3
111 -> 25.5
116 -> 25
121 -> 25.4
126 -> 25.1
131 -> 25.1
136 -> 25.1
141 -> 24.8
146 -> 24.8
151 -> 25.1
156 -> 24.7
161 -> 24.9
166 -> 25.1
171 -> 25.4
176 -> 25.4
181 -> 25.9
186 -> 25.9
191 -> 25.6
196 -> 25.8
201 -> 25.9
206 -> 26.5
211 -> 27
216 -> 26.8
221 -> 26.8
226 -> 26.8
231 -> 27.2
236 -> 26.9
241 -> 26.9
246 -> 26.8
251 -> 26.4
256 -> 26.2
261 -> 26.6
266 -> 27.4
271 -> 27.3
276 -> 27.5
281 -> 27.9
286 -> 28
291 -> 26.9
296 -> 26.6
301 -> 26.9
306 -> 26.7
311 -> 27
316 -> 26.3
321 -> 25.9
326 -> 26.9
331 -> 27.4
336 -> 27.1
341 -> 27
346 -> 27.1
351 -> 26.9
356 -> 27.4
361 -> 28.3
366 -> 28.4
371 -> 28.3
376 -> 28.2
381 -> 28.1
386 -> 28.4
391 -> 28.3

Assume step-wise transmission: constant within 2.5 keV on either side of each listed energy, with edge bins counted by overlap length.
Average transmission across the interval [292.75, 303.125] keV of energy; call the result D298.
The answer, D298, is 26.8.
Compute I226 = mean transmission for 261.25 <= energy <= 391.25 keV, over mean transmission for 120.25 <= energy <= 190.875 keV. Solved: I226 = 1.09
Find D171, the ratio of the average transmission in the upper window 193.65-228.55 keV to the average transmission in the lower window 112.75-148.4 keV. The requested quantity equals 1.06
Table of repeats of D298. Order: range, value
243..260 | 26.5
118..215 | 25.5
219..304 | 27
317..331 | 26.6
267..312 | 27.2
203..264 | 26.7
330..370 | 27.5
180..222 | 26.2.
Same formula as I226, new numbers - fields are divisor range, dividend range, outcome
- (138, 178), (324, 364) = 1.09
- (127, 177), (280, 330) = 1.07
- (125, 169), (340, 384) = 1.11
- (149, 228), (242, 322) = 1.04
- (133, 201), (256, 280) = 1.07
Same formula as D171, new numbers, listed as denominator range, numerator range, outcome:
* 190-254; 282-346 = 1.01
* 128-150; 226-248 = 1.08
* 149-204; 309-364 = 1.06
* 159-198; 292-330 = 1.05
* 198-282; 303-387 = 1.02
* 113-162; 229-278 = 1.08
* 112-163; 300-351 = 1.07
